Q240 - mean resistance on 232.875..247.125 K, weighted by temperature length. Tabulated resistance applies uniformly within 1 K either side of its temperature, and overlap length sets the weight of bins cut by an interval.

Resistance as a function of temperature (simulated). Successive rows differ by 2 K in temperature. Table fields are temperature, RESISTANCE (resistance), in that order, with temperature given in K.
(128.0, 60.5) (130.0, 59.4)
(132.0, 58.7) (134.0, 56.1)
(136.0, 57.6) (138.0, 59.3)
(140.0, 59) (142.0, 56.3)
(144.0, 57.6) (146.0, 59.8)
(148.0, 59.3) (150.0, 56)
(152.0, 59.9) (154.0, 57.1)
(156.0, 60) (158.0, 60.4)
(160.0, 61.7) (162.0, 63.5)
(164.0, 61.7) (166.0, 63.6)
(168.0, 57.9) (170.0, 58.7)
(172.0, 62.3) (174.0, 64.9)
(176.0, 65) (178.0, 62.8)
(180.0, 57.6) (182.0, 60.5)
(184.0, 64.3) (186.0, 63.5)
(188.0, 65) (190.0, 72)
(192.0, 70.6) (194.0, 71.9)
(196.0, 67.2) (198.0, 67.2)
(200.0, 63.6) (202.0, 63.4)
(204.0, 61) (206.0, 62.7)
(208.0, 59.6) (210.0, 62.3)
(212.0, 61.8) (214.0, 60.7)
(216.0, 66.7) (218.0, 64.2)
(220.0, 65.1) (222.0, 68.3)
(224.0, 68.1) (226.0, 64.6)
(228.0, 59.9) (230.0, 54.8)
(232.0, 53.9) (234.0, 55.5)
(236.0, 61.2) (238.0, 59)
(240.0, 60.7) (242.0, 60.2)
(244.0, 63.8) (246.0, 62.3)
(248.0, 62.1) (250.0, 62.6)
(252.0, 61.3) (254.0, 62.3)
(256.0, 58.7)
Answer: 60.3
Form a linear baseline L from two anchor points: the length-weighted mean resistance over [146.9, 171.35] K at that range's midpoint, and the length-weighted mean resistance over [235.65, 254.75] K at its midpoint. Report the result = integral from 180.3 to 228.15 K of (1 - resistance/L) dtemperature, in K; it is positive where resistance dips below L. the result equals -3.1 K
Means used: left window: 60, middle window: 64.7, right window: 61.6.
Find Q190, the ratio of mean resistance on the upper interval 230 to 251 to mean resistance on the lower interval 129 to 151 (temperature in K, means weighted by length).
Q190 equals 1.03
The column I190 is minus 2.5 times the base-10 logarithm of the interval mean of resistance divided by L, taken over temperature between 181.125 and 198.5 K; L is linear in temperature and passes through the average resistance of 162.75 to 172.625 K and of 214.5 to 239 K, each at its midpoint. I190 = -0.10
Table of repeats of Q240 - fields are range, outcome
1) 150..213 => 62.9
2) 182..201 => 66.9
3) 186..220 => 65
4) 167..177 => 61.8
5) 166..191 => 62.9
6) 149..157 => 58.2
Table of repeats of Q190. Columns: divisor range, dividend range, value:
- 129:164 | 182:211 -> 1.10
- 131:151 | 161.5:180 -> 1.07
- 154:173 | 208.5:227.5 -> 1.06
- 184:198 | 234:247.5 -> 0.89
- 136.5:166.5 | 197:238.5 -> 1.04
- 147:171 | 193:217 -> 1.07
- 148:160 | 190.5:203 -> 1.14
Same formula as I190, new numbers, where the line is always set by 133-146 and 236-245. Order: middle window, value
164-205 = -0.09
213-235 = -0.03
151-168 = -0.04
